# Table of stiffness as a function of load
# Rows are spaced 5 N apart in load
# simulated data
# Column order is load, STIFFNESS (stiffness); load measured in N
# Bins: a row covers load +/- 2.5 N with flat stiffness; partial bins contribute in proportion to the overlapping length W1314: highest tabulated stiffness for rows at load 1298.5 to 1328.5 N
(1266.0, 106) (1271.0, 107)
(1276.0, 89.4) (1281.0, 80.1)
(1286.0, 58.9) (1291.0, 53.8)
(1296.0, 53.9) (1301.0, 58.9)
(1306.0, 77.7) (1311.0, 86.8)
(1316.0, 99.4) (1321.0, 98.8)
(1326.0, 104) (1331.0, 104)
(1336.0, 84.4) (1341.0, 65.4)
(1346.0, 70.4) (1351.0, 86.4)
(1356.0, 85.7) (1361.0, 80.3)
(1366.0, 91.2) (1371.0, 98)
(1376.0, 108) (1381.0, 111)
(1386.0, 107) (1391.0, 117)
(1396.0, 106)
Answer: 104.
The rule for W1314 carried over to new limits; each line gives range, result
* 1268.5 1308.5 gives 107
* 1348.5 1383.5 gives 111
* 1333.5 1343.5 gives 84.4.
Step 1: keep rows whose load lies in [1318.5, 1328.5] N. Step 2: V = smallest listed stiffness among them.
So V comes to 98.8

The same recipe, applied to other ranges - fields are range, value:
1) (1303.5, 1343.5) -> 65.4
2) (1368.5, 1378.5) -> 98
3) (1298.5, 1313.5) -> 58.9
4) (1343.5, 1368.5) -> 70.4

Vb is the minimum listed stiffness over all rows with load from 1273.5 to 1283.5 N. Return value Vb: 80.1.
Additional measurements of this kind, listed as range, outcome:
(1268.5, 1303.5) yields 53.8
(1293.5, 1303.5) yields 53.9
